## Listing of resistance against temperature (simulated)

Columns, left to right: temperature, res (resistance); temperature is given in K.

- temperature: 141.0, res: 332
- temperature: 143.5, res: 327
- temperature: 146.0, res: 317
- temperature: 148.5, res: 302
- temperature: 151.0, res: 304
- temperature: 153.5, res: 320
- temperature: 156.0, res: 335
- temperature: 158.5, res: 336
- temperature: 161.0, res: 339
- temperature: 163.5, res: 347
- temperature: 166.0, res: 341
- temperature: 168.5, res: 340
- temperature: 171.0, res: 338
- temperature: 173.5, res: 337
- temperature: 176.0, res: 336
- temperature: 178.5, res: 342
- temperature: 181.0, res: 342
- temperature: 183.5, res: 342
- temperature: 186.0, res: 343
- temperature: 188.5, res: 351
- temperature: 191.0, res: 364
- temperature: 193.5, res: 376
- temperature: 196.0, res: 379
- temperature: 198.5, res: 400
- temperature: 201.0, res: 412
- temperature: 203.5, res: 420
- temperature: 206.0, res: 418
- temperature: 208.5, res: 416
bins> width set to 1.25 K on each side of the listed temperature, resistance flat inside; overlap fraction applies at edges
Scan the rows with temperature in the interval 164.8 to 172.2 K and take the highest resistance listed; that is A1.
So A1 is 341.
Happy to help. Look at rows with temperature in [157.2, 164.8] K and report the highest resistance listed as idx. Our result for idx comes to 347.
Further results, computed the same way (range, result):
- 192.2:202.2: 412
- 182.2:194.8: 376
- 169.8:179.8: 342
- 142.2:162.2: 339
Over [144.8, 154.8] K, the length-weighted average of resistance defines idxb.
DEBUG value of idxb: 311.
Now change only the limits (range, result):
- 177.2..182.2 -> 342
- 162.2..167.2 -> 344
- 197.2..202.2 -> 406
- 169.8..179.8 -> 338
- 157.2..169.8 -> 341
